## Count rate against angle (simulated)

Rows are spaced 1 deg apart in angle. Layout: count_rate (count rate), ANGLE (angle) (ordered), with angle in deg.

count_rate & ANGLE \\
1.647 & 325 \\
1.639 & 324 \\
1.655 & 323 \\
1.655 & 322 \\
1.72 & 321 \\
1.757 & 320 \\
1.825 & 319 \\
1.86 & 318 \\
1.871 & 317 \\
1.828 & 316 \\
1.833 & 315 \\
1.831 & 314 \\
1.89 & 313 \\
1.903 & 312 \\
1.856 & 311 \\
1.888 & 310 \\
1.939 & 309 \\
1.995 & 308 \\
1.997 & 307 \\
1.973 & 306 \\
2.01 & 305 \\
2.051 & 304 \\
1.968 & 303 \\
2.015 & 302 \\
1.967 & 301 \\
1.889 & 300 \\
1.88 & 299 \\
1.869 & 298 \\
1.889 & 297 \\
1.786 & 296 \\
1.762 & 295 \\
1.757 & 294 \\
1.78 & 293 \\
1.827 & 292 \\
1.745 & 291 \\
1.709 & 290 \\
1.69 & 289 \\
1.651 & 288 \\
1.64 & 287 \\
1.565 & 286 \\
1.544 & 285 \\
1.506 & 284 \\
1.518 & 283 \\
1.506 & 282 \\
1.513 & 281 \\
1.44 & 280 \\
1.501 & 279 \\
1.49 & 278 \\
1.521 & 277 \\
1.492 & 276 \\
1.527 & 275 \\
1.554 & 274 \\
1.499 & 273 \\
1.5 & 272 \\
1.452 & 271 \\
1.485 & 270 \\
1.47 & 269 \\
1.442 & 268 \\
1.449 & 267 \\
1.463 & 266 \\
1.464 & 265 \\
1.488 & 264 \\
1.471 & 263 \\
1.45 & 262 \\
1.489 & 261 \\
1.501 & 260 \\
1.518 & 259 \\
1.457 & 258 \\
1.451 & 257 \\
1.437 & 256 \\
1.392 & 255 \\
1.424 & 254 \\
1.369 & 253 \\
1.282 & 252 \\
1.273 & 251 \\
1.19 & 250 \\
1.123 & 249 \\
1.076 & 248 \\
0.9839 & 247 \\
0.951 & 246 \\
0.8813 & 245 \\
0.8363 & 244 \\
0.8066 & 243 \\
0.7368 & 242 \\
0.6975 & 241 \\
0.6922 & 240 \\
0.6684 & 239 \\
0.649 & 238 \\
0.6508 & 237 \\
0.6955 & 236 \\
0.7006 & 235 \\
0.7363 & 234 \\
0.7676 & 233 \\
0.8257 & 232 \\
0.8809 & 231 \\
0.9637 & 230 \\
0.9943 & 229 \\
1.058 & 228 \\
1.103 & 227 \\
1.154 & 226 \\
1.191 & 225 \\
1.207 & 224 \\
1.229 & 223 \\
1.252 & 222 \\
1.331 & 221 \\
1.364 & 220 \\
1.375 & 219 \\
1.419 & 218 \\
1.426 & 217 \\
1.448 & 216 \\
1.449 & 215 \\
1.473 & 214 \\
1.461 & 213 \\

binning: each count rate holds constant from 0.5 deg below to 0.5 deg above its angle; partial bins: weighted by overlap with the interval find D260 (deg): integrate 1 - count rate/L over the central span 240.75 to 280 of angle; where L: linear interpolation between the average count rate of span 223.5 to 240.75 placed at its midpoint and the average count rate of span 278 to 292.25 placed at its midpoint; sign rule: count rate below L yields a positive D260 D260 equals -2.04 deg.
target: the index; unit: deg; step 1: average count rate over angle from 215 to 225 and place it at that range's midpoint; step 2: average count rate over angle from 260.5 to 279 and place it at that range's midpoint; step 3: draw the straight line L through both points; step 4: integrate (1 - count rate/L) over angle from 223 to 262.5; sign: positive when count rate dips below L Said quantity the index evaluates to 9.8 deg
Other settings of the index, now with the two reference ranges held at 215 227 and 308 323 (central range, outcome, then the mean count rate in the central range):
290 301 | -0.63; 1.82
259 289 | 1.77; 1.51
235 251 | 6.49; 0.852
